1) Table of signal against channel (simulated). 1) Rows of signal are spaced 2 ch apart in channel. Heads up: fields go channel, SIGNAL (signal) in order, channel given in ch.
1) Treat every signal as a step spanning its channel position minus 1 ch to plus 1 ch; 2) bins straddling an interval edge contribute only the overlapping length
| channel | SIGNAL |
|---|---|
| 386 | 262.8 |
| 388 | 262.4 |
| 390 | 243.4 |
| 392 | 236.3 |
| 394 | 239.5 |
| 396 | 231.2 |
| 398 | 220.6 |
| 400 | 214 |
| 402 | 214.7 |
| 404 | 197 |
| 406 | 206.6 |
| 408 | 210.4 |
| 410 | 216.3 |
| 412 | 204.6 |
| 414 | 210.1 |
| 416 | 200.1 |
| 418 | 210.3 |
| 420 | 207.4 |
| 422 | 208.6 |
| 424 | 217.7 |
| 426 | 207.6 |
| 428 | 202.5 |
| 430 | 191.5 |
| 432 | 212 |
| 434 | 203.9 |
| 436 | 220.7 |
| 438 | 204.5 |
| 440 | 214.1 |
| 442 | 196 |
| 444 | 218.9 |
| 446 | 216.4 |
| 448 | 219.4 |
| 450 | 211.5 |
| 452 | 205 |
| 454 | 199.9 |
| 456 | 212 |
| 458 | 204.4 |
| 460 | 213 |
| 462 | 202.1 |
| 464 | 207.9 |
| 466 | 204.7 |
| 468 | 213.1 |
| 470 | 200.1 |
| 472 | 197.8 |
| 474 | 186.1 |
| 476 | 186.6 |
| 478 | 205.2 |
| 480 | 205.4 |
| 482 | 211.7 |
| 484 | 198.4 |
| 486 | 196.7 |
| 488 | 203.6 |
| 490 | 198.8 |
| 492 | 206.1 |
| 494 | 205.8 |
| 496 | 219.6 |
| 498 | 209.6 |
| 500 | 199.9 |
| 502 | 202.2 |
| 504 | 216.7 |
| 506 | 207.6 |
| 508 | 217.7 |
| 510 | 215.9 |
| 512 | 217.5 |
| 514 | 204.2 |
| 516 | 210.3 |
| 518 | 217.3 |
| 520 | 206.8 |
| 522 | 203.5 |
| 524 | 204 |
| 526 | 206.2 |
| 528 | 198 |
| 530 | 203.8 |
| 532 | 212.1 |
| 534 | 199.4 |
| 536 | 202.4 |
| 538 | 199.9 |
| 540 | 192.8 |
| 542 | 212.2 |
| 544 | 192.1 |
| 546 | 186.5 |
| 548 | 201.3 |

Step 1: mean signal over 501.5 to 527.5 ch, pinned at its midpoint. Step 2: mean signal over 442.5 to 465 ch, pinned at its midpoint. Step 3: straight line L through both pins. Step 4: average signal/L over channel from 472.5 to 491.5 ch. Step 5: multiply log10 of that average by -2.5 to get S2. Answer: 0.06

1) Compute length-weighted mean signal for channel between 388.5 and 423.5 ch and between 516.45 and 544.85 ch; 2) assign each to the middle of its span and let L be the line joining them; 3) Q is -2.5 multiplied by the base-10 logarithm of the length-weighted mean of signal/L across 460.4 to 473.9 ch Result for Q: 0.036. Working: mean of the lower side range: 217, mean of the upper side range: 204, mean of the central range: 203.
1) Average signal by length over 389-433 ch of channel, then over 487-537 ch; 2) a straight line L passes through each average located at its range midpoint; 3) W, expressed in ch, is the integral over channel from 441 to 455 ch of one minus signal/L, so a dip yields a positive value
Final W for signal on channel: 0.1 ch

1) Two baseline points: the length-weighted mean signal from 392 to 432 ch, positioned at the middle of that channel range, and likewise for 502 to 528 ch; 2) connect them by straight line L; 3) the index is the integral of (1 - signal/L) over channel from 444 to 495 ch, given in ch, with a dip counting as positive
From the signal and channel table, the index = 1.4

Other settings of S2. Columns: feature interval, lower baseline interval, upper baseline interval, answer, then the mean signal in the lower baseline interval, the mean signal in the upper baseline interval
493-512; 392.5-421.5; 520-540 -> -0.03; 213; 203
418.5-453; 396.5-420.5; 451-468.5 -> -0.01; 210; 207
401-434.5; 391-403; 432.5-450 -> 0.06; 226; 212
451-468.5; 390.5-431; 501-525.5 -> 0.02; 213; 210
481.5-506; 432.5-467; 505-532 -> 0.02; 209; 209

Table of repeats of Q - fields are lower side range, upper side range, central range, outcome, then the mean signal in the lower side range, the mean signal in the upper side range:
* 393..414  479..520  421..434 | 0.04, 215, 208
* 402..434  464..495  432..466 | -0.03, 207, 202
